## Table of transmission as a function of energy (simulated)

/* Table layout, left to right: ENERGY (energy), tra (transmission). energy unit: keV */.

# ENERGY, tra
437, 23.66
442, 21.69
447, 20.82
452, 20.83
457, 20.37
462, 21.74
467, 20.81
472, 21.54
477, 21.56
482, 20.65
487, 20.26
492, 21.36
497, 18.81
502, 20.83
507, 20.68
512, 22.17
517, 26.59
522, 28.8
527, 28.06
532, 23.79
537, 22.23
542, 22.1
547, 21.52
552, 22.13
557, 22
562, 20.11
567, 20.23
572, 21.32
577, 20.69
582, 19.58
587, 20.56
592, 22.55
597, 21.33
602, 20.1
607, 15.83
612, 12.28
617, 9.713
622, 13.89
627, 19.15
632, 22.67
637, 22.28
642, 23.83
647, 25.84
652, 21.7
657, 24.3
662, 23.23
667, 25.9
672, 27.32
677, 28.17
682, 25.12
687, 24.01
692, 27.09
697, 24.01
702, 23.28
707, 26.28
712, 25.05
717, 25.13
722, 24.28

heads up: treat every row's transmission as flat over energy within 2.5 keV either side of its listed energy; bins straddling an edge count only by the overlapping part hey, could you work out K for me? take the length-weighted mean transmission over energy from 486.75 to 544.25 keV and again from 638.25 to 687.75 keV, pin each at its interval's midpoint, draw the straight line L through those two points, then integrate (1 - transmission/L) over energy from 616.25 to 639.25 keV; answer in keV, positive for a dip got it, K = 6.0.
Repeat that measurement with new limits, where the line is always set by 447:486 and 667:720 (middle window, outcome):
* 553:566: 1.0 keV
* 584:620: 9.5 keV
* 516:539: -3.8 keV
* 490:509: 1.1 keV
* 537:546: 0.2 keV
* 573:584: 1.4 keV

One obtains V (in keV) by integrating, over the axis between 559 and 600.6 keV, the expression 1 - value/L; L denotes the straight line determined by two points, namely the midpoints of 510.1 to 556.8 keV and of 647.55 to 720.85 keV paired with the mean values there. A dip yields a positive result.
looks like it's 6.1 keV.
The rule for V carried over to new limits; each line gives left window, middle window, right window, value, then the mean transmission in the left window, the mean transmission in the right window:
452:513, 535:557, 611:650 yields -2.1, 20.9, 19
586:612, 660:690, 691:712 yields -2.8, 19.3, 25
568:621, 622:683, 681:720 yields -4.6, 18.3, 25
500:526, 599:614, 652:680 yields 5.1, 24.1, 25.4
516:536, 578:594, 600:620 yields -2.8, 26.5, 14.3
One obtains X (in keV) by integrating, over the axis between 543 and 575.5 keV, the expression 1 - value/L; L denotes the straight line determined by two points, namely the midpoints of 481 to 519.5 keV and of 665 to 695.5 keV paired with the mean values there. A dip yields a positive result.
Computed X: 2.5 keV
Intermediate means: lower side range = 21.4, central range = 21.2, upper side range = 26.2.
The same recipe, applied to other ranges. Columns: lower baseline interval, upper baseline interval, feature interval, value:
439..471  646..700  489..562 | -1.4 keV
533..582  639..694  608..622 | 6.8 keV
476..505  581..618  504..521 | -3.0 keV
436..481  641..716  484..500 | 1.3 keV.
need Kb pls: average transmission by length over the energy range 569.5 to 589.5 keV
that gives 20.5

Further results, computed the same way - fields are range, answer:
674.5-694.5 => 26.1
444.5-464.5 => 20.9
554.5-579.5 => 20.9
